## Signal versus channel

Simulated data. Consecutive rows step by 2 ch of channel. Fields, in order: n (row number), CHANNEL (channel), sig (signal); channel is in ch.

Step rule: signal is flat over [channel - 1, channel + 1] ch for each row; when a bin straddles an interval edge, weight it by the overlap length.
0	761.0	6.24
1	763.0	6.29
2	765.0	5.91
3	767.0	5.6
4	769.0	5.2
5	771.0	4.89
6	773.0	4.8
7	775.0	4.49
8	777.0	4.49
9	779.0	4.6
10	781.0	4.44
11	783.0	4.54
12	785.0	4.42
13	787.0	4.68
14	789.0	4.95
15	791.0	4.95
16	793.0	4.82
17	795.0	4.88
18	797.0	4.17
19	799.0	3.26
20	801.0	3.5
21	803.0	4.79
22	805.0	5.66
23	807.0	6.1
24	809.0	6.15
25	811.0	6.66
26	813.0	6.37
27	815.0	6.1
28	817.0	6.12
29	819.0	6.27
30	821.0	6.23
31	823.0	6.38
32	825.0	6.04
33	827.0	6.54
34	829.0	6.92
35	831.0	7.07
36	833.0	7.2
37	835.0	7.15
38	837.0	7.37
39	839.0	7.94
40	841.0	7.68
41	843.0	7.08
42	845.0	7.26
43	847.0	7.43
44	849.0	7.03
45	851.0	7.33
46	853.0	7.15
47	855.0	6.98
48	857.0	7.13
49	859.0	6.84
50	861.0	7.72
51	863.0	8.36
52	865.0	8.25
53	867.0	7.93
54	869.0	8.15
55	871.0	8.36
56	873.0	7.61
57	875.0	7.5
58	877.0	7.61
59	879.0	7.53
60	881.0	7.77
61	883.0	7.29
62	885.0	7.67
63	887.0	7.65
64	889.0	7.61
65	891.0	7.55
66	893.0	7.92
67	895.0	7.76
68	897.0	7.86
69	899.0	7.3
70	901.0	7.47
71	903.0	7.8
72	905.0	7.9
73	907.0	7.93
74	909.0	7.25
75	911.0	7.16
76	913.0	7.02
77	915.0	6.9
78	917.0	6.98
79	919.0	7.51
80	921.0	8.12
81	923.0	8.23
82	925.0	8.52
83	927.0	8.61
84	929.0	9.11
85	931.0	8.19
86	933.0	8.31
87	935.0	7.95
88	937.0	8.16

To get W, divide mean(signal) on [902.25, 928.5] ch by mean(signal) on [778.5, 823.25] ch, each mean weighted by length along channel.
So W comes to 1.48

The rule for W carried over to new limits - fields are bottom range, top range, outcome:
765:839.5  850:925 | 1.37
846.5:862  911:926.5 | 1.06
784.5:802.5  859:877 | 1.79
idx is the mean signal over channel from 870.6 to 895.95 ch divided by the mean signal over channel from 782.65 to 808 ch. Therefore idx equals 1.6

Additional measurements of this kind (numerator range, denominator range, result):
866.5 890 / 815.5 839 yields 1.15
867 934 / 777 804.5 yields 1.73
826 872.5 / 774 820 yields 1.47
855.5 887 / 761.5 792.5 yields 1.55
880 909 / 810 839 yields 1.15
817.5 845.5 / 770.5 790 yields 1.50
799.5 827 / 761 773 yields 1.05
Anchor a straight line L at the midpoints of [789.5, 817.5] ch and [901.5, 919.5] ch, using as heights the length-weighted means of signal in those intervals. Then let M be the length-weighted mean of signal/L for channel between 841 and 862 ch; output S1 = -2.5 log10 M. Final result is -0.17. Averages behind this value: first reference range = 5.23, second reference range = 7.38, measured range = 7.22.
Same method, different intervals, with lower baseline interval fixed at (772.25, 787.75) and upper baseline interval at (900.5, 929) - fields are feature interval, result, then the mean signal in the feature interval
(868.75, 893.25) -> -0.114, 7.69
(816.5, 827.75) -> -0.133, 6.26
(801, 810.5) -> -0.067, 5.5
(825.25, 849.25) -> -0.215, 7.19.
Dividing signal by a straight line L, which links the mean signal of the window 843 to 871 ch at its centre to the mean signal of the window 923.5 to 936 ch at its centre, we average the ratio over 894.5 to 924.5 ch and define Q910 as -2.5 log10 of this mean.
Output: 0.086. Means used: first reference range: 7.52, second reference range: 8.44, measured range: 7.56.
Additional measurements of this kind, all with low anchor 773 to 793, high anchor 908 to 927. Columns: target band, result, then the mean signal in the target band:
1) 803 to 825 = -0.16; 6.13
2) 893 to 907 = -0.08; 7.72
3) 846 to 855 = -0.18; 7.21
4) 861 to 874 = -0.24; 8.08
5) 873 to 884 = -0.13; 7.55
